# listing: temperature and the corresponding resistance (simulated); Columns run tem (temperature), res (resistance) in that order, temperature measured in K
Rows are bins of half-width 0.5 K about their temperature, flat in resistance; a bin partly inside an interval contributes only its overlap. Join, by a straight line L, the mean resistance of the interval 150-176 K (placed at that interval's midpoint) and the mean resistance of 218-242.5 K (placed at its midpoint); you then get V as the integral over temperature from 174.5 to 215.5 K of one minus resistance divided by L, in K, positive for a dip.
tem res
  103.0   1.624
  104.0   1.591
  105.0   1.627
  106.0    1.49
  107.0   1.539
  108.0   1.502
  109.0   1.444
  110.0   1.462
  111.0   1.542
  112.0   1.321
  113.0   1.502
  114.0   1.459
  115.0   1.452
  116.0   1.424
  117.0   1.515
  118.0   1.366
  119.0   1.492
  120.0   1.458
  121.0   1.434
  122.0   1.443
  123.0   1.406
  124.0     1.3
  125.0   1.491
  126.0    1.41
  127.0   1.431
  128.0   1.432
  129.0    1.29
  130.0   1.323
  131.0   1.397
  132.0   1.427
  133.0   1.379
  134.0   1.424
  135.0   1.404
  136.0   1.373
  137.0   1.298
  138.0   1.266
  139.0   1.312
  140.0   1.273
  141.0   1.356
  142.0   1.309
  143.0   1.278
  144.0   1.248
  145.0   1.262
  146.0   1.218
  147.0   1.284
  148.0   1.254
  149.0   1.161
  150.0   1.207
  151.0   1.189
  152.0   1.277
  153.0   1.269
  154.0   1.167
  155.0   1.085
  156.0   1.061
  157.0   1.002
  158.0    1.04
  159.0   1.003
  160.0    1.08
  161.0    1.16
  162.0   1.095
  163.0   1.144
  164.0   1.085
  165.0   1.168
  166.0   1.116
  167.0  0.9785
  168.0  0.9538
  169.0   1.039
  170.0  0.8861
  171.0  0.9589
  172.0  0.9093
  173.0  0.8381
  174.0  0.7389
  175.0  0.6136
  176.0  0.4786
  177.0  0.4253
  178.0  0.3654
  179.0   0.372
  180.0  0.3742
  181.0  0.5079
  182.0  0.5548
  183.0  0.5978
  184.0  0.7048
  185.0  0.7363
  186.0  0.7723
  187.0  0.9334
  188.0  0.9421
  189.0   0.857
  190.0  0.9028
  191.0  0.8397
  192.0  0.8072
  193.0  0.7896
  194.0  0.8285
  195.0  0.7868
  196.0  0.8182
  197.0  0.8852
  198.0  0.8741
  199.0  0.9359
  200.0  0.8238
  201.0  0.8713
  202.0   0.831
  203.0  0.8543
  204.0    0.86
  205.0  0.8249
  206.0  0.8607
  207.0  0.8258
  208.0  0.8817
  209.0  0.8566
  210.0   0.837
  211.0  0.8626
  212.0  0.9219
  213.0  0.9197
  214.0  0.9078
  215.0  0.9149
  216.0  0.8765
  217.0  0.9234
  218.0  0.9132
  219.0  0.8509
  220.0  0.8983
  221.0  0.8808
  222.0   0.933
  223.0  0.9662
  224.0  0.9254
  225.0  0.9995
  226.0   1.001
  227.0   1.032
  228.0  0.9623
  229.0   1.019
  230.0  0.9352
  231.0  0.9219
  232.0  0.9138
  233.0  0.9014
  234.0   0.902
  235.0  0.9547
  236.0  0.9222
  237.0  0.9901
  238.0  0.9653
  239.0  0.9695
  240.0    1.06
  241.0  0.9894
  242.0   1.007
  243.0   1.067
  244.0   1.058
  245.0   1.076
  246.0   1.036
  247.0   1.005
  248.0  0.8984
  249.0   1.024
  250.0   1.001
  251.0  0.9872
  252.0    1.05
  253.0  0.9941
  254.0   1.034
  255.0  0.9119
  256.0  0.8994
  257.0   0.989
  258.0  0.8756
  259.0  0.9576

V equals 9.1 K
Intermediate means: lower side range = 1.03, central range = 0.77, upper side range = 0.953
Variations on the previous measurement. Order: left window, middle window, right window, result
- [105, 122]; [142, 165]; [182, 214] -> 0.1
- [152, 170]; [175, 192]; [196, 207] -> 5.4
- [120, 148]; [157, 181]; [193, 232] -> 6.2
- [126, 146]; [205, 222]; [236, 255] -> 3.4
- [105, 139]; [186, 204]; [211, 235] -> 3.6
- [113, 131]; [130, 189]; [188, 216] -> 7.3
